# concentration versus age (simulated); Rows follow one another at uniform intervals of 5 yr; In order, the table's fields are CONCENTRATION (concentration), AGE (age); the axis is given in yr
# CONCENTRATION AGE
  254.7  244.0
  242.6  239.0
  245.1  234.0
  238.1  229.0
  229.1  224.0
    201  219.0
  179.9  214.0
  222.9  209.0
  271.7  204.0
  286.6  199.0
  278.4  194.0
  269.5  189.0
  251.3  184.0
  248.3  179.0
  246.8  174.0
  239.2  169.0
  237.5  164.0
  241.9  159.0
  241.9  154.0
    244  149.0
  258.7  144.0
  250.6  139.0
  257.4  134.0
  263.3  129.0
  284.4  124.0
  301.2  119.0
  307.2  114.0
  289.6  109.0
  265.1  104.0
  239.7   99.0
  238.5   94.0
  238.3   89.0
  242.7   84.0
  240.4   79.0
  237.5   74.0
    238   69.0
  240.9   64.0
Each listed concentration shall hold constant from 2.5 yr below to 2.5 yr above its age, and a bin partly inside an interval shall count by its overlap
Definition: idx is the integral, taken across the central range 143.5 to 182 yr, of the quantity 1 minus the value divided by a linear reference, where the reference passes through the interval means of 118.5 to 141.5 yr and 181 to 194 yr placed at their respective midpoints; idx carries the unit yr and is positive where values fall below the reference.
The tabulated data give 3.1 yr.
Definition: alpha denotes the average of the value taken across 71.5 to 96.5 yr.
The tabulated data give 239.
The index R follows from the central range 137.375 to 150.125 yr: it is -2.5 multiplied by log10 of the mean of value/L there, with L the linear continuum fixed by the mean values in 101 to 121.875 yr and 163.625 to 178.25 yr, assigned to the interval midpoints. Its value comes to 0.05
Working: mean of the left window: 289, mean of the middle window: 252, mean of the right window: 243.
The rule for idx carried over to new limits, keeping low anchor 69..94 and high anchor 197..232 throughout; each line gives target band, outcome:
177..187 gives -0.7 yr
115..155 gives -4.8 yr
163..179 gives -0.6 yr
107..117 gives -2.6 yr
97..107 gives -0.7 yr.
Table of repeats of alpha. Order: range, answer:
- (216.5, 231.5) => 223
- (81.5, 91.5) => 240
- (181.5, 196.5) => 266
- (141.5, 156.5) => 248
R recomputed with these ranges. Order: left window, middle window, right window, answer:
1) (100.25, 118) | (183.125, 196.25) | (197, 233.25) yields -0.10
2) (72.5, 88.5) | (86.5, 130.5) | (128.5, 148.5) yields -0.09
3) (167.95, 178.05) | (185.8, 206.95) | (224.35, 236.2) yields -0.14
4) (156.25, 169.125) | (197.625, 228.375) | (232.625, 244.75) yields 0.06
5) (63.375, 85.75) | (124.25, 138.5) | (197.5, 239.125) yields -0.11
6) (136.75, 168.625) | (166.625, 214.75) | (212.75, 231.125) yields -0.11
